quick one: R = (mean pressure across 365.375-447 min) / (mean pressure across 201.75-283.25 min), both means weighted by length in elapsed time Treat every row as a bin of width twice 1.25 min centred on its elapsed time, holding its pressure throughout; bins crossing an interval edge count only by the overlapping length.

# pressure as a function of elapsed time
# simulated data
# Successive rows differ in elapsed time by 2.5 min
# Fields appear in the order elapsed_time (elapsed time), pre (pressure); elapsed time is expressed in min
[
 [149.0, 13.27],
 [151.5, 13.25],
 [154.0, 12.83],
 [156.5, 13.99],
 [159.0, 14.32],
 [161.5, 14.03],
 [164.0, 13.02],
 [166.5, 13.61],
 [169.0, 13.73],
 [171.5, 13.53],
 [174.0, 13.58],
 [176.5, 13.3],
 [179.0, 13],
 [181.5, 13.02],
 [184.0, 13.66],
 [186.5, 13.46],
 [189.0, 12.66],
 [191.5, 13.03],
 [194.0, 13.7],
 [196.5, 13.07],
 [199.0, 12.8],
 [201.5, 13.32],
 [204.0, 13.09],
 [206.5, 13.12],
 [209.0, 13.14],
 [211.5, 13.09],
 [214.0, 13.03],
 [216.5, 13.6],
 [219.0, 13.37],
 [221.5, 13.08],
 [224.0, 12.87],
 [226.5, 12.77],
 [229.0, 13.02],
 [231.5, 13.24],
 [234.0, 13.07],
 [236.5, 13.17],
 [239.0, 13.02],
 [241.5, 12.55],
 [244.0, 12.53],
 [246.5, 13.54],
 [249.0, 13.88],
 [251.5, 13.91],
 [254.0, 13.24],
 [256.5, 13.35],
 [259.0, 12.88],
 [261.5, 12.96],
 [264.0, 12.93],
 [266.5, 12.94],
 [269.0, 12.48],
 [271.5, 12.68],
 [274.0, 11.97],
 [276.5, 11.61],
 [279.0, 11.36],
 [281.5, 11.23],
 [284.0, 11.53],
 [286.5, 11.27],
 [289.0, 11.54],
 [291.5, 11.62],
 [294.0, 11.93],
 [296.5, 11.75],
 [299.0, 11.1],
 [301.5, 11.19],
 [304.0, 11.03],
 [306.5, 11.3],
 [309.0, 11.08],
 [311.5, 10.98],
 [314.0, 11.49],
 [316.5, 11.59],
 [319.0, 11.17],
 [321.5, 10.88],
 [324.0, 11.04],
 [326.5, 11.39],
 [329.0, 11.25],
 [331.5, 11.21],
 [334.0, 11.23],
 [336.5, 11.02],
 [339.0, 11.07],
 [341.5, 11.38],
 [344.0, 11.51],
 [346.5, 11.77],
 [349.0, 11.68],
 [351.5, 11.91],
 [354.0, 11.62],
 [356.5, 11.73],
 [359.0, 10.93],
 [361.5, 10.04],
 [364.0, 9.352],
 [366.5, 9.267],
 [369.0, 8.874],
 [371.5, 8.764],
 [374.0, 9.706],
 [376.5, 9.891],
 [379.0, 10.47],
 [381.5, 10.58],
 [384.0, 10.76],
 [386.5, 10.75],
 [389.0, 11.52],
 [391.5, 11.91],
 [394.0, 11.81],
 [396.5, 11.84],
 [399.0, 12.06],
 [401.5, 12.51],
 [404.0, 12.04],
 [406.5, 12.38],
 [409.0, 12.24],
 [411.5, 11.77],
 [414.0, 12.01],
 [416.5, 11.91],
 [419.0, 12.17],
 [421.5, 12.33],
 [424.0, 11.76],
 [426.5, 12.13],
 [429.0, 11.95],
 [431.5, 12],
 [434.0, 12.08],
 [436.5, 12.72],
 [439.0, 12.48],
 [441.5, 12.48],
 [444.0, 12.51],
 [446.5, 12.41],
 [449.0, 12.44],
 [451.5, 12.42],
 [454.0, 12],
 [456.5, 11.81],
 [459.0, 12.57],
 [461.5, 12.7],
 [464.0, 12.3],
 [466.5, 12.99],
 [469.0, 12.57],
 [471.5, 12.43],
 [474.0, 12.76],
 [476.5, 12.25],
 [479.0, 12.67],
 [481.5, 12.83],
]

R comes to 0.89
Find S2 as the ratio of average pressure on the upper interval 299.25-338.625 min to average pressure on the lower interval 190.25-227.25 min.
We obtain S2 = 0.85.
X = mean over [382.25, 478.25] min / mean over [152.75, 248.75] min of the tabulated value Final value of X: 0.92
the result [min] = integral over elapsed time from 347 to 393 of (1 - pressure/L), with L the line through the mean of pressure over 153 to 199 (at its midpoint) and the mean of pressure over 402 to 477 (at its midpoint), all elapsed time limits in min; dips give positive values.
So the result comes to 7.4 min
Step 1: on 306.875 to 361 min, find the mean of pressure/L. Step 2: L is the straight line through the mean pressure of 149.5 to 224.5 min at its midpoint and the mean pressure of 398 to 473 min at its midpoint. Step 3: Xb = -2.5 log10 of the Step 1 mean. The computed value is 0.13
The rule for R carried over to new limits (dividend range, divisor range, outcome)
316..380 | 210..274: 0.83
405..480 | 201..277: 0.94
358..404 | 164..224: 0.80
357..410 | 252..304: 0.90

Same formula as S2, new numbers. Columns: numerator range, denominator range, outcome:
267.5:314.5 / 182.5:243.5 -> 0.88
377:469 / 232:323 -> 0.99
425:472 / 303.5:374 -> 1.13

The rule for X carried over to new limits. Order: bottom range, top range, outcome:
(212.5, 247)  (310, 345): 0.86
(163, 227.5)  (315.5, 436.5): 0.85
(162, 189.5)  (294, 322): 0.84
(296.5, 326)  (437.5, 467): 1.11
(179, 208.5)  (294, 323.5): 0.85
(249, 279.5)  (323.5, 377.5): 0.84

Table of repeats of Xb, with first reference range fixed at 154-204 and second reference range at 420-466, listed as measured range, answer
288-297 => 0.11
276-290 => 0.14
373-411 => 0.10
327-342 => 0.14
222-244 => 0.02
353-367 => 0.20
